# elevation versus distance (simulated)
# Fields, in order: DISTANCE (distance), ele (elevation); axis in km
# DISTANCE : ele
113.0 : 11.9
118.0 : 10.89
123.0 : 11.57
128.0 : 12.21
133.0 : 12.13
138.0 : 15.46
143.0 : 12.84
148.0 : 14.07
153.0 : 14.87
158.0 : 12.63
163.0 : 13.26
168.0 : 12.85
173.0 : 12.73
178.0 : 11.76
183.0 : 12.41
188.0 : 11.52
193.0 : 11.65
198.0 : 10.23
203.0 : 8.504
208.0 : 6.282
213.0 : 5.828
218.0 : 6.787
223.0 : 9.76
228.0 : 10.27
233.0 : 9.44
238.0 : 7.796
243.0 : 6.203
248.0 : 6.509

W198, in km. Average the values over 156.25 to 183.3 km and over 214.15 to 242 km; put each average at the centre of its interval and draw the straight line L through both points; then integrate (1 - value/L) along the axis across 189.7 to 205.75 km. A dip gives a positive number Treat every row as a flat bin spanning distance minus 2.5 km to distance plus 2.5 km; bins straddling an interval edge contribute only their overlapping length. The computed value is 0.8 km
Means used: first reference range 12.6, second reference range 8.53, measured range 10.1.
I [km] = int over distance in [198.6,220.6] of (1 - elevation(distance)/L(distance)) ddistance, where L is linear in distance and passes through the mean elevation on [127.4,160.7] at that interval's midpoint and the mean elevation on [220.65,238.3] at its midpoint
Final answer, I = 7.0 km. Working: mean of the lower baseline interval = 13.5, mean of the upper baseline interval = 9.5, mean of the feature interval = 7.16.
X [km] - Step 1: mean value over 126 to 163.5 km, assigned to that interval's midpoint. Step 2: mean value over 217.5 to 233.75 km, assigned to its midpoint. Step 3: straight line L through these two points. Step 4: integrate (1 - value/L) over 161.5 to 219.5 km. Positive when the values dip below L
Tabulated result 4.8 km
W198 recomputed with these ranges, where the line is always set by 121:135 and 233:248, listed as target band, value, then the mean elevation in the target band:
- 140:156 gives -4.0 km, 13.9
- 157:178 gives -4.9 km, 12.8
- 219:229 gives -1.9 km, 9.49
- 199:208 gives 0.7 km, 8.17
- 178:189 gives -2.6 km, 12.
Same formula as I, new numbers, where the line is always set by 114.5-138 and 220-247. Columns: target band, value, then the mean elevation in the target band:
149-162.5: -3.13 km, 13.7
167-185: -3.36 km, 12.4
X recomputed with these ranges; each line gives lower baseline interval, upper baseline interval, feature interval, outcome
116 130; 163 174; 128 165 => -3.84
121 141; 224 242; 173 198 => -2.25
